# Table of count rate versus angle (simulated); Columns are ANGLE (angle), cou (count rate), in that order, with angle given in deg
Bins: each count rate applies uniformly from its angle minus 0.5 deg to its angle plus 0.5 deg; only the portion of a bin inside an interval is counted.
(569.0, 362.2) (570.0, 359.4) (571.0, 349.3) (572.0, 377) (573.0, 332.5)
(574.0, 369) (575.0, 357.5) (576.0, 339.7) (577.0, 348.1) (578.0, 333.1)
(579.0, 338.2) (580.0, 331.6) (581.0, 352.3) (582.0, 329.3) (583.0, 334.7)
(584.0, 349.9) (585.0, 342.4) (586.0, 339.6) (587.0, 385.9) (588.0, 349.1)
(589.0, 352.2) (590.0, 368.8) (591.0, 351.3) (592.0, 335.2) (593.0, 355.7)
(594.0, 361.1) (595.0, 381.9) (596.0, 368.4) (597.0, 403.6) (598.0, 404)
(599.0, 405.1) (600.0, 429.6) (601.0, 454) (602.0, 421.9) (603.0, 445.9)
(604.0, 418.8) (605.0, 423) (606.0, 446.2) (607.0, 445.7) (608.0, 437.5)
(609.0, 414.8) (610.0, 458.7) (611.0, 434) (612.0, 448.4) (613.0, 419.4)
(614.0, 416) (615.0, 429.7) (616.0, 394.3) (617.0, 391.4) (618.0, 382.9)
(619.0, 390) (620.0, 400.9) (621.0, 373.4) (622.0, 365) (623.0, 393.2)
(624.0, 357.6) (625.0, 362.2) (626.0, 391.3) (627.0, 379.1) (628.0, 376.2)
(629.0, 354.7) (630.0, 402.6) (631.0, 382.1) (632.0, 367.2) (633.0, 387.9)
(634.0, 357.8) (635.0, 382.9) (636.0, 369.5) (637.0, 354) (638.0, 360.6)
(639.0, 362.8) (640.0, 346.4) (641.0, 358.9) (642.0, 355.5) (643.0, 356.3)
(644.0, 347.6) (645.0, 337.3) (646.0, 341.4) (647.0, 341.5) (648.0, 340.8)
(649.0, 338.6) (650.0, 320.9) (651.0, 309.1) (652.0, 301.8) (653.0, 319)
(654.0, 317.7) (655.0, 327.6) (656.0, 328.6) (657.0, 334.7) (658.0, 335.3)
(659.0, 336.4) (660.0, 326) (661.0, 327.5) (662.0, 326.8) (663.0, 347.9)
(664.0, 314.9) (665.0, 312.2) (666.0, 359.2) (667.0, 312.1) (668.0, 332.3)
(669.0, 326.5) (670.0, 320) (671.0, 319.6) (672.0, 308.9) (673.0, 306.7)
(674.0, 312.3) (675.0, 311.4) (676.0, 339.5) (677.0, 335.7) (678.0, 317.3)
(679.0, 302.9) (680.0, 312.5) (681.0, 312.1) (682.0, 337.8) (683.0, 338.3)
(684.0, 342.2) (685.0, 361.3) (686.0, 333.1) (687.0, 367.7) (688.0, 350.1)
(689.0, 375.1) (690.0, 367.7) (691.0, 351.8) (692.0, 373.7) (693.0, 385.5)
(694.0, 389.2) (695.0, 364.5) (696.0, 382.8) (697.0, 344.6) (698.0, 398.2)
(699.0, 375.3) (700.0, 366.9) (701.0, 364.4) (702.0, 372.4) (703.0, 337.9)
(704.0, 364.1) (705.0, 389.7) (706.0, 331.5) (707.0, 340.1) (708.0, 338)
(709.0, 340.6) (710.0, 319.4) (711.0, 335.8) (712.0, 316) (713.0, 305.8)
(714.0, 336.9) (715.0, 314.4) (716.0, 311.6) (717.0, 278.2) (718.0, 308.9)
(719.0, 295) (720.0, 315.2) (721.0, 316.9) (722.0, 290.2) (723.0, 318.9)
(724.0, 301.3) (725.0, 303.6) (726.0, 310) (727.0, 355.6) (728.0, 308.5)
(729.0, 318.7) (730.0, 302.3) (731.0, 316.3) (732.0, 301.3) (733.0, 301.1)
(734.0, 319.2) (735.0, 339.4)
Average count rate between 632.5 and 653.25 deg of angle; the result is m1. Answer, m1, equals 348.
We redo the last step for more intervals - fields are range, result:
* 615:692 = 347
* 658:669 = 330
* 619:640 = 374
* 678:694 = 348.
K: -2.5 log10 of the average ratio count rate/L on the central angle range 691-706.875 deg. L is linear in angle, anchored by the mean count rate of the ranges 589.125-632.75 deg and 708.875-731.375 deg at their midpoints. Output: -0.12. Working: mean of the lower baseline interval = 398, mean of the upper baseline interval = 313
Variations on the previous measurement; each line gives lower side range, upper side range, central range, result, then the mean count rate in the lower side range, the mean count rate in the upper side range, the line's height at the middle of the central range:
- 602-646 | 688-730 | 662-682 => 0.13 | 390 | 339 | 361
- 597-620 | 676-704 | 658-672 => 0.15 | 422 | 354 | 375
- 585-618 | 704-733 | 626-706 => 0.03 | 402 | 319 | 356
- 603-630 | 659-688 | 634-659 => 0.07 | 405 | 328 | 364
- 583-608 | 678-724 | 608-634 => -0.05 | 389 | 341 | 377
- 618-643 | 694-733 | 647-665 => 0.10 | 372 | 332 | 360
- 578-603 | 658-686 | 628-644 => -0.06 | 369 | 326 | 345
